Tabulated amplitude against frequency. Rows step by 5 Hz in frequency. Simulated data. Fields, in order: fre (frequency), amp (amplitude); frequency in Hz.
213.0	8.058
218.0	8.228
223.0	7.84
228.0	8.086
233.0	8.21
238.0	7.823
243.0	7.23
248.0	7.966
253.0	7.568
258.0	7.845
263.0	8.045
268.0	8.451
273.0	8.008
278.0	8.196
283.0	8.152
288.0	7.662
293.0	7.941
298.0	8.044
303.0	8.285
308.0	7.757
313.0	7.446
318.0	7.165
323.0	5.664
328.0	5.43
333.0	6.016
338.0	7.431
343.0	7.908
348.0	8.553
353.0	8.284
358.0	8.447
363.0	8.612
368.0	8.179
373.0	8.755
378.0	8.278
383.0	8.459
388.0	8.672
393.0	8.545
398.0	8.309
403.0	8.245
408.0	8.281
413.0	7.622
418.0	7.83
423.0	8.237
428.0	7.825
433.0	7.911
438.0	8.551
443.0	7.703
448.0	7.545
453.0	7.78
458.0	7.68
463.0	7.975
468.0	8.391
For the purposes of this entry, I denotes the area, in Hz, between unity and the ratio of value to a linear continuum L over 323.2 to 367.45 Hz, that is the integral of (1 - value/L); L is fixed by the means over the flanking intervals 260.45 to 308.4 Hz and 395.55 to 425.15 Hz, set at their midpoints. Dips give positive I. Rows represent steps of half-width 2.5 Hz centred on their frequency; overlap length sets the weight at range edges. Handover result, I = 3.1 Hz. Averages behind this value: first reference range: 8.07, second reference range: 8.09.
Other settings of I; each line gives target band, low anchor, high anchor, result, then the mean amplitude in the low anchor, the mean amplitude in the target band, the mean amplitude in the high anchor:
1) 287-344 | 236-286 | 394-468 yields 5.4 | 7.93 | 7.2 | 7.99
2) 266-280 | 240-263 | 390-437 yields -0.8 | 7.7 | 8.21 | 8.11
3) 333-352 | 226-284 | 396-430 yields 0.7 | 7.96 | 7.73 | 8.05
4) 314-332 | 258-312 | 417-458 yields 4.1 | 8.03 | 6.19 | 7.91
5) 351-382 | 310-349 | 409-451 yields -4.9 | 6.9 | 8.43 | 7.92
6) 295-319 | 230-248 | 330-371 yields 0.3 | 7.79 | 7.78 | 7.91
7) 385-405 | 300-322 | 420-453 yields -1.6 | 7.54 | 8.45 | 7.95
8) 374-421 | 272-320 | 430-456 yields -2.3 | 7.87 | 8.27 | 7.89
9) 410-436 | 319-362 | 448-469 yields -0.7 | 7.26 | 7.91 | 7.88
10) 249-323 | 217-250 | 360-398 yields 2.6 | 7.9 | 7.82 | 8.49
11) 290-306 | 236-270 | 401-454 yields -0.4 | 7.84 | 8.07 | 7.96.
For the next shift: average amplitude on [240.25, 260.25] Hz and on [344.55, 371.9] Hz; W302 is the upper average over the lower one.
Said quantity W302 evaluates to 1.1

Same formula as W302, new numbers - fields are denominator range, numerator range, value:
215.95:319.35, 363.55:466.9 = 1.03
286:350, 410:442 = 1.09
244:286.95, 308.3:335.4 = 0.81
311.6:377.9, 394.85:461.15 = 1.05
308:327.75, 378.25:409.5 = 1.25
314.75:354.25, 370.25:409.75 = 1.20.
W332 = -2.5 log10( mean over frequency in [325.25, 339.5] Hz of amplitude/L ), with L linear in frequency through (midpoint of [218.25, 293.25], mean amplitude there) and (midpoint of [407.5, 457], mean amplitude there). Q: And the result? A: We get 0.267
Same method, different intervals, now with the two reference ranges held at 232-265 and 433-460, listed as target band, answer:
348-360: -0.08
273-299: -0.03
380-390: -0.09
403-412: -0.04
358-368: -0.08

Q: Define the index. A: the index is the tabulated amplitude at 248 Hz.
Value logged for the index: 7.966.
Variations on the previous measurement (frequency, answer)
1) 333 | 6.016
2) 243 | 7.23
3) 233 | 8.21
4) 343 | 7.908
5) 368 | 8.179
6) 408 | 8.281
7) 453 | 7.78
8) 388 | 8.672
